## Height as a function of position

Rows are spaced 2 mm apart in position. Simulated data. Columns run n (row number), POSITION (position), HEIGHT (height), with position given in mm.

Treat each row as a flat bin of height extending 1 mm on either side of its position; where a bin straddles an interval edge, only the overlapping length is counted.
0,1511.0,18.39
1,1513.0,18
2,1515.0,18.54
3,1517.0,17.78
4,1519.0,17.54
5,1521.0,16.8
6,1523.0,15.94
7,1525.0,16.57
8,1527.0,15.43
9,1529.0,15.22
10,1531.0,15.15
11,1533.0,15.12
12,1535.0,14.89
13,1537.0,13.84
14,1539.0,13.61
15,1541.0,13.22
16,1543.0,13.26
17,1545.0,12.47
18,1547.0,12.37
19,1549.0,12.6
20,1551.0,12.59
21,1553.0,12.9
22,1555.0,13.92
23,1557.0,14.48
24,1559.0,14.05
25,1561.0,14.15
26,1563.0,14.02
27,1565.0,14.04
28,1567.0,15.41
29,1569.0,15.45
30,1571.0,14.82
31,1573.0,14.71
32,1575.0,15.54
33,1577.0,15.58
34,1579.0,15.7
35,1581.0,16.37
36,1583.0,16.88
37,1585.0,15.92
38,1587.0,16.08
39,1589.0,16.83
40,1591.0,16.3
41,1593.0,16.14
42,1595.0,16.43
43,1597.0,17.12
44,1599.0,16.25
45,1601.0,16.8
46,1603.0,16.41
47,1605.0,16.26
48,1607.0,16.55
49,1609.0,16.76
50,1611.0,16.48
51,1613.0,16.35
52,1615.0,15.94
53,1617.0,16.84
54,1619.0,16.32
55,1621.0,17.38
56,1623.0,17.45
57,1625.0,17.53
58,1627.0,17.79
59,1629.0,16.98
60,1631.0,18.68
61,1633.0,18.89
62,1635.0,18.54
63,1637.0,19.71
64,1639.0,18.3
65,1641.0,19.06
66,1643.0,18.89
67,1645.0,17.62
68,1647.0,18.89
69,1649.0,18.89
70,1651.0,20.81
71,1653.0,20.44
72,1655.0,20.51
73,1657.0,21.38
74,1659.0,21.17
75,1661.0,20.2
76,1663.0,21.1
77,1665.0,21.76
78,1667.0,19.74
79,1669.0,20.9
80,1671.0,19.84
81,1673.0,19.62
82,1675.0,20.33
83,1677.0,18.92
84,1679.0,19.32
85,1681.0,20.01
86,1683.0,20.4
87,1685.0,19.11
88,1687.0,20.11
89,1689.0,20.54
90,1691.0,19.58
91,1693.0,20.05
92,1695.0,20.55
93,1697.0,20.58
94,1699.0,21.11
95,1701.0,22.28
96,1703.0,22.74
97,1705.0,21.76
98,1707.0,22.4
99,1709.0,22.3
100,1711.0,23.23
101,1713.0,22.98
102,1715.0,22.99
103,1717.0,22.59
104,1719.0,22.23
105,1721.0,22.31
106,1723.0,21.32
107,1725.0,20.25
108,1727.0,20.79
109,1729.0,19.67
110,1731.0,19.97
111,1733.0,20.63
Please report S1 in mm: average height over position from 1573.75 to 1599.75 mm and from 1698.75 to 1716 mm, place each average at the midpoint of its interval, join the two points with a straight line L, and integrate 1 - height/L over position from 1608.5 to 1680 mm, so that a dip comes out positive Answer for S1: 1.3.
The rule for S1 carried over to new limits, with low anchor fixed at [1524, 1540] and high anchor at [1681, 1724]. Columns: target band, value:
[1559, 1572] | 1.3 mm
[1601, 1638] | 2.1 mm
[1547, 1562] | 2.3 mm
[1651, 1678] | -0.6 mm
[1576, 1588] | 0.6 mm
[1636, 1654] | 0.1 mm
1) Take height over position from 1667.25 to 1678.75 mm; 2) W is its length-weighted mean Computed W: 19.9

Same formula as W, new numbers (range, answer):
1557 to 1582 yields 15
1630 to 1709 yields 20.1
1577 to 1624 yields 16.5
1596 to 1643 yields 17.4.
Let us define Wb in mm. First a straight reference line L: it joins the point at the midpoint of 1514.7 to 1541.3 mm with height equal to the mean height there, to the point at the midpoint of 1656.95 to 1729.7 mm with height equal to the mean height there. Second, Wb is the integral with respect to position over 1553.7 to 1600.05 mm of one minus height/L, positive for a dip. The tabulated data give 4.8 mm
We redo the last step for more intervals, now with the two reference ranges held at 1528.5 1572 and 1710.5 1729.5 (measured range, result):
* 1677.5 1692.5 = 0.29 mm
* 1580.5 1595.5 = -0.62 mm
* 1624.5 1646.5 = -0.57 mm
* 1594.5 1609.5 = -0.19 mm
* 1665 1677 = -0.34 mm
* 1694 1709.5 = -0.50 mm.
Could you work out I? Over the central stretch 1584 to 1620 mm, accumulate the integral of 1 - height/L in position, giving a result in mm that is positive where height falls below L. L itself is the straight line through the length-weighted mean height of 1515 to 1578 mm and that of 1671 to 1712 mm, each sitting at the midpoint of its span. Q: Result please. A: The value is 1.2 mm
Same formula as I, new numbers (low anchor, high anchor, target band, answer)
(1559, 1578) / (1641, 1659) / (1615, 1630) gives 0.8 mm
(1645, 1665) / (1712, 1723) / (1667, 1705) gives 1.9 mm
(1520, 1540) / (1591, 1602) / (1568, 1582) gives 0.6 mm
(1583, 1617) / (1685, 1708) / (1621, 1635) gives -0.1 mm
